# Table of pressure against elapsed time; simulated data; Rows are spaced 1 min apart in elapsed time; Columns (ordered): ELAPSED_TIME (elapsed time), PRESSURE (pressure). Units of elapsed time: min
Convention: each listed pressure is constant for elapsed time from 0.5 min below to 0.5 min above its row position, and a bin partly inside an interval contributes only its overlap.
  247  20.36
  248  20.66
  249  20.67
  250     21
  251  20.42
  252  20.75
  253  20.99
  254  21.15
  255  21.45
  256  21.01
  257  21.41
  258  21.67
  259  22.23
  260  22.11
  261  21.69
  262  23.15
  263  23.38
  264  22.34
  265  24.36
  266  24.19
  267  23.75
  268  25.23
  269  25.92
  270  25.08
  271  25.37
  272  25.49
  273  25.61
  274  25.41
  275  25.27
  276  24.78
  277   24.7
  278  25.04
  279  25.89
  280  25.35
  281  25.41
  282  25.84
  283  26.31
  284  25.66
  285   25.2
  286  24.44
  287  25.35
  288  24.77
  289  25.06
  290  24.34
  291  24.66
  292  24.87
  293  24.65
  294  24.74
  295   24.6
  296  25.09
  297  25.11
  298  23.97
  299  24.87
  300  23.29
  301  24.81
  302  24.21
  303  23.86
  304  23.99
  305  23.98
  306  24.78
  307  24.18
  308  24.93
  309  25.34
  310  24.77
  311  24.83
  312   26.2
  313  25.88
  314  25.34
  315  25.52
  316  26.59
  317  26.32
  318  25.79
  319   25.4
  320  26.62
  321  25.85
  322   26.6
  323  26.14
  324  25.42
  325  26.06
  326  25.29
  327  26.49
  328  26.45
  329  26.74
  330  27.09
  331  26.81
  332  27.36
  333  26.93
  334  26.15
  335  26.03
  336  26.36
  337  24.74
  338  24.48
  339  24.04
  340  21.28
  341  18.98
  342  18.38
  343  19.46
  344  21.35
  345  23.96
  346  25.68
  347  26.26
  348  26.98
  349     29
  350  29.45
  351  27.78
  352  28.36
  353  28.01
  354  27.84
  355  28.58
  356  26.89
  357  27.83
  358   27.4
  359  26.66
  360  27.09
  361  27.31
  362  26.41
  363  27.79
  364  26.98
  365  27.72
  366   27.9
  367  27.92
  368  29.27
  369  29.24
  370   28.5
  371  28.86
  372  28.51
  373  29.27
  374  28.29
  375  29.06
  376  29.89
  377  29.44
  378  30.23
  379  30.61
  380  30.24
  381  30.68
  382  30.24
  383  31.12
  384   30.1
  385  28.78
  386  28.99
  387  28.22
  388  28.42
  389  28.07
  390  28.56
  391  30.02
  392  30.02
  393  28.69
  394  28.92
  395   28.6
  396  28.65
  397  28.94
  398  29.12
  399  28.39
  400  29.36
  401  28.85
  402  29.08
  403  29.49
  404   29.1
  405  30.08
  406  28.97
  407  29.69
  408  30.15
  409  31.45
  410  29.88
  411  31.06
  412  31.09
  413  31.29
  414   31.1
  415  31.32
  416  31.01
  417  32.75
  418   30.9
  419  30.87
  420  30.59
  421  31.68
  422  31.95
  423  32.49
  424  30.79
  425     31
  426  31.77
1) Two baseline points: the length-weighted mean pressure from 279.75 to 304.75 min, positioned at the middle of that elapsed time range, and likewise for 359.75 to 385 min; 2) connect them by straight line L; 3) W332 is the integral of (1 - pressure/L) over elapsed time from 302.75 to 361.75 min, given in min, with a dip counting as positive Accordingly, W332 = 2.6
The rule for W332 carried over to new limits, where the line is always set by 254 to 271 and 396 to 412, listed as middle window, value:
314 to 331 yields -0.2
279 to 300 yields -0.6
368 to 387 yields -0.8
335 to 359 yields 1.4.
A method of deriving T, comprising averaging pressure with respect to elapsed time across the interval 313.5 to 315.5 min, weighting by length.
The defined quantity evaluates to 25.4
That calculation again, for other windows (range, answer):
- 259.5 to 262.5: 22.3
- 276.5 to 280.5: 25.2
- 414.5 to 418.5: 31.5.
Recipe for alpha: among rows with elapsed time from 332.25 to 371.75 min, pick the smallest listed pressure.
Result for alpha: 18.38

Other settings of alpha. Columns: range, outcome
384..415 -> 28.07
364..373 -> 26.98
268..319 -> 23.29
